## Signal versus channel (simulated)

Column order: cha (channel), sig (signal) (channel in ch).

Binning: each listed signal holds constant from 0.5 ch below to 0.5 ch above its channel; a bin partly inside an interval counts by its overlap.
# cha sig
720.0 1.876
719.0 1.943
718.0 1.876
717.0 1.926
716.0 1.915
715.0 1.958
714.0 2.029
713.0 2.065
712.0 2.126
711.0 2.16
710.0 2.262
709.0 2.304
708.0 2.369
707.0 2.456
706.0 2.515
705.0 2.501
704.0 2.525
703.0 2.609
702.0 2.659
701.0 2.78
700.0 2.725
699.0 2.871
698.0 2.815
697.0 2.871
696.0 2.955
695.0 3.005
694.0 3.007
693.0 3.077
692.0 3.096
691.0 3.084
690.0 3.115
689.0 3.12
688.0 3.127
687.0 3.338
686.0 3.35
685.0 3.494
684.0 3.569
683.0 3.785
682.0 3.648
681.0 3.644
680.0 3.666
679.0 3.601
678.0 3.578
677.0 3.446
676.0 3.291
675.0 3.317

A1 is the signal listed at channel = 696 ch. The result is 2.955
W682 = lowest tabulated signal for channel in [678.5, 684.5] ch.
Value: 3.569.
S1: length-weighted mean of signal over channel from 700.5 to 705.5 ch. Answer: 2.61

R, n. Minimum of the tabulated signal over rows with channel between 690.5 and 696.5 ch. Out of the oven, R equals 2.955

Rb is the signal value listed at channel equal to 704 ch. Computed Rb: 2.525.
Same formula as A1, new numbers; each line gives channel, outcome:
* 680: 3.666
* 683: 3.785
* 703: 2.609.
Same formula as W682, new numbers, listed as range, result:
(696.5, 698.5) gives 2.815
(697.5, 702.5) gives 2.659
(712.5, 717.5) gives 1.915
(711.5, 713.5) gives 2.065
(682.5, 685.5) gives 3.494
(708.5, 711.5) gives 2.16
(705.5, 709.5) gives 2.304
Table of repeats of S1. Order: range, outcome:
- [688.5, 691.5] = 3.11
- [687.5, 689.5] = 3.12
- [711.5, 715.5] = 2.04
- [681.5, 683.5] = 3.72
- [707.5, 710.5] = 2.31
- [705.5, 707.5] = 2.49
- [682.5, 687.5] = 3.51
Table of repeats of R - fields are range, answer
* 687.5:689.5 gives 3.12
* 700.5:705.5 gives 2.501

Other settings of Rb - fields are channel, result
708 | 2.369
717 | 1.926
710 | 2.262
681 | 3.644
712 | 2.126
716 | 1.915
